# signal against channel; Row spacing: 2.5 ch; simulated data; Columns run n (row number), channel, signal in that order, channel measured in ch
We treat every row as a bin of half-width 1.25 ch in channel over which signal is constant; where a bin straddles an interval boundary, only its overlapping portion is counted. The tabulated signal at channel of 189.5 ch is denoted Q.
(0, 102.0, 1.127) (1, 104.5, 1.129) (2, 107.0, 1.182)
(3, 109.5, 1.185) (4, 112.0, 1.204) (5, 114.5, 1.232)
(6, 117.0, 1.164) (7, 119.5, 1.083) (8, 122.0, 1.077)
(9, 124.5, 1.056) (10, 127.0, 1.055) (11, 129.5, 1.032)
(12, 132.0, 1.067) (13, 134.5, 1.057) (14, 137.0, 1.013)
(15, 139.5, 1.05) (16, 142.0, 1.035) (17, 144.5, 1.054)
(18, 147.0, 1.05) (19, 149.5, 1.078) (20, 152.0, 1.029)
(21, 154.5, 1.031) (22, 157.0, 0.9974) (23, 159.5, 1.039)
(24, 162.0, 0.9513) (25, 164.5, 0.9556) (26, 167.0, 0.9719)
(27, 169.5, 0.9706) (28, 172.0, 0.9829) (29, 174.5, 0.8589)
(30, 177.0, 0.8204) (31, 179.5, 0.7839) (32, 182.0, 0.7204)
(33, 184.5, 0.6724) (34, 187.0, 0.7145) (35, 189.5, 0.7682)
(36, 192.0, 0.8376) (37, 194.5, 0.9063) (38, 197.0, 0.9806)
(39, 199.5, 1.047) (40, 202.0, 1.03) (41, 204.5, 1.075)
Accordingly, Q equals 0.7682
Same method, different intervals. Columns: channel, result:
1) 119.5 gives 1.083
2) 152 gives 1.029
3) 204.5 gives 1.075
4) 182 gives 0.7204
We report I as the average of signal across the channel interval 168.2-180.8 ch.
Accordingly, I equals 0.883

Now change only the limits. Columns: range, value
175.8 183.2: 0.775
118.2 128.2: 1.07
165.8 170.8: 0.971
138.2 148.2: 1.05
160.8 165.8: 0.954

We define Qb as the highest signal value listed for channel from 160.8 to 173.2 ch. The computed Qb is 0.9829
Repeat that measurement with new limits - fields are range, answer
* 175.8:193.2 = 0.8376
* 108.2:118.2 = 1.232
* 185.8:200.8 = 1.047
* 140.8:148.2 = 1.054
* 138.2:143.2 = 1.05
